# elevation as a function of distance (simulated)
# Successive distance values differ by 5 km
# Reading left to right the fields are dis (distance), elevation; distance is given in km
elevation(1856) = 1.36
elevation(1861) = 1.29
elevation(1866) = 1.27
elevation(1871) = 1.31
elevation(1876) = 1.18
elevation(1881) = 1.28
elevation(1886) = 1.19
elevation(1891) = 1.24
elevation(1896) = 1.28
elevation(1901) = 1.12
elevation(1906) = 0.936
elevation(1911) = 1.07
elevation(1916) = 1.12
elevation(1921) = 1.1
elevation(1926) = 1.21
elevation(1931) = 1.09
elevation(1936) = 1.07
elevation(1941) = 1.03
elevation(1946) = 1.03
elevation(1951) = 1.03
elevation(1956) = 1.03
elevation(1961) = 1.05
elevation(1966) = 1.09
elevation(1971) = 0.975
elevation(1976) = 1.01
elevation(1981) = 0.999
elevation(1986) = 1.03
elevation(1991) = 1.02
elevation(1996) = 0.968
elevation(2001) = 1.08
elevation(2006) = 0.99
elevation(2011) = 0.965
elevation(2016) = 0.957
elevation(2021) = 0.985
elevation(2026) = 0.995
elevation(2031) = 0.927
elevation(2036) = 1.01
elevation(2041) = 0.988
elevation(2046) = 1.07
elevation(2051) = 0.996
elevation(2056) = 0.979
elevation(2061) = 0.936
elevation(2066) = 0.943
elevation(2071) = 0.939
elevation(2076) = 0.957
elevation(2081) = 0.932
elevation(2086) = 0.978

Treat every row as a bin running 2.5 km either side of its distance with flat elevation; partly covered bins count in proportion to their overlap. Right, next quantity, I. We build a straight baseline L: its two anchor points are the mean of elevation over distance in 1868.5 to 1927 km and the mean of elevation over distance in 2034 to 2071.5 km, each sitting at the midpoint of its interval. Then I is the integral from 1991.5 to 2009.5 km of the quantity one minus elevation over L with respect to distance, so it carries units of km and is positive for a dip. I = 0.6 km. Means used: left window 1.17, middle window 1.01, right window 0.985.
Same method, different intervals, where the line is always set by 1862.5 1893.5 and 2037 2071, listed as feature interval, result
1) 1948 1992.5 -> 3.3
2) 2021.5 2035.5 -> 0.7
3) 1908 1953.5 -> 3.4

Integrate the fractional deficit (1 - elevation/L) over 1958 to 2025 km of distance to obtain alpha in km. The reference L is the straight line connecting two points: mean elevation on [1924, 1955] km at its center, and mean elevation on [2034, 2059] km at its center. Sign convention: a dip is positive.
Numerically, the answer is 2.0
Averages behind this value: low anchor 1.07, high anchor 1.01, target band 1.01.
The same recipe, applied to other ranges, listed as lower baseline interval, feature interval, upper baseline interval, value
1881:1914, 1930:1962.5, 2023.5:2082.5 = 1.5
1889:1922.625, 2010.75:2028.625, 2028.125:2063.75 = 0.6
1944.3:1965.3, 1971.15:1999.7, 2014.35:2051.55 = 0.4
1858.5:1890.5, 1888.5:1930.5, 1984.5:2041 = 1.9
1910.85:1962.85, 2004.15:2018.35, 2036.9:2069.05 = 0.7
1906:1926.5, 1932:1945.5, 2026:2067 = 0.3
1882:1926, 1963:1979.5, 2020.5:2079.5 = 0.6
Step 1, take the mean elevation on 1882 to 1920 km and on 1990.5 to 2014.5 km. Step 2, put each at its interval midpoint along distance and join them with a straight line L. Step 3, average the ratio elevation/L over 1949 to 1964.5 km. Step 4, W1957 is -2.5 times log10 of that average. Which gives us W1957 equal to 0.02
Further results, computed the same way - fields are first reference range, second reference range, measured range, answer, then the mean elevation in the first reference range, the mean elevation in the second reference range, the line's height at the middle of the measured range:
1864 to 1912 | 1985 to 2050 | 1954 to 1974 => 0.04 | 1.19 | 0.998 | 1.08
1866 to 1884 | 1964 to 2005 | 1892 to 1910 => 0.08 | 1.26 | 1.02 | 1.2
